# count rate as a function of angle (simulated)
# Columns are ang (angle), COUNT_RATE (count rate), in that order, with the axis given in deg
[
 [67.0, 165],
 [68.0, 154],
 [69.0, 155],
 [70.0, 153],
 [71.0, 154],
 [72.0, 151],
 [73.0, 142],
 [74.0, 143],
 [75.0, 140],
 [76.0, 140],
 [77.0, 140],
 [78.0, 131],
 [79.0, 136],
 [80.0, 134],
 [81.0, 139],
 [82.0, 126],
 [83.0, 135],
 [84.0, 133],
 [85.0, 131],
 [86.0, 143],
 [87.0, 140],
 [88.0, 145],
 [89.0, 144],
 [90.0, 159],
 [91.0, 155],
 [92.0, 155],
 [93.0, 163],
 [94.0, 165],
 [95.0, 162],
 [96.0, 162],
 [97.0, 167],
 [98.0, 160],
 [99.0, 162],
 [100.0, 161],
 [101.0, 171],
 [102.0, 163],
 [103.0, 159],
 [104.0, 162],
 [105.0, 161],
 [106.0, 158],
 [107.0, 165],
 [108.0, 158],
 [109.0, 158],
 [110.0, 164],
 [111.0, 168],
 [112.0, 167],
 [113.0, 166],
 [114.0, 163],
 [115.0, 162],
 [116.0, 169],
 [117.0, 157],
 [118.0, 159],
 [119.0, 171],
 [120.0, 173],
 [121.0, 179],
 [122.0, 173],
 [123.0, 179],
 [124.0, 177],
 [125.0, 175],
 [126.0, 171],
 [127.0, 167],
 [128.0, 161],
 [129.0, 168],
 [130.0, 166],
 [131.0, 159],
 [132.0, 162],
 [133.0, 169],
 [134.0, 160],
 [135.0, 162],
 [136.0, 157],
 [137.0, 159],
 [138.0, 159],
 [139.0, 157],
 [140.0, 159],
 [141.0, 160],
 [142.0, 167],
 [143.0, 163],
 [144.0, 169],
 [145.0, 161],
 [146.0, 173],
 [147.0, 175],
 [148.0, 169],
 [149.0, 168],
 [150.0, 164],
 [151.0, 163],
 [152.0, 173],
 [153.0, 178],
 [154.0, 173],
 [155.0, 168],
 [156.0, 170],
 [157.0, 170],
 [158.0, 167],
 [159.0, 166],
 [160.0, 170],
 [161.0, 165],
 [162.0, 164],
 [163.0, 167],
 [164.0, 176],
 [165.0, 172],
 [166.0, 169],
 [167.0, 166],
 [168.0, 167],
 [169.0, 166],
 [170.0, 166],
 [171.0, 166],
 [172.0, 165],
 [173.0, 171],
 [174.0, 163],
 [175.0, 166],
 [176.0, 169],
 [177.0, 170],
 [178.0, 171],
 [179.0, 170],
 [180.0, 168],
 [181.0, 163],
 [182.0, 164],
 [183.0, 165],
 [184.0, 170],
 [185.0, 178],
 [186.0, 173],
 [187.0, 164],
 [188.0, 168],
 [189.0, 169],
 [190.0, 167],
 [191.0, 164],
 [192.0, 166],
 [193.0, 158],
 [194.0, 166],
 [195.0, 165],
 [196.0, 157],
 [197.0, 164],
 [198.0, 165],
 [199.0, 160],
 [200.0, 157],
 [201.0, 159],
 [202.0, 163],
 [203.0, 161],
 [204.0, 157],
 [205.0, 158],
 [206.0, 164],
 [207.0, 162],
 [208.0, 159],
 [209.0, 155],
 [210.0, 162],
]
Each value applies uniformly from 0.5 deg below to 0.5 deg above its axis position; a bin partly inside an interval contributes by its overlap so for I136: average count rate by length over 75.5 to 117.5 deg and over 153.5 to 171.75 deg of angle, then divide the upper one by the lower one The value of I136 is 1.09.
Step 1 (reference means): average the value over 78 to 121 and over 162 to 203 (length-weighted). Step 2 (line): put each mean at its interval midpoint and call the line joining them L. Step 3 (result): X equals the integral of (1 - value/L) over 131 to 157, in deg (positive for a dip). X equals -0.6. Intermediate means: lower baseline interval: 156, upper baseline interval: 166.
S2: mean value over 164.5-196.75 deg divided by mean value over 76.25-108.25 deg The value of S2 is 1.10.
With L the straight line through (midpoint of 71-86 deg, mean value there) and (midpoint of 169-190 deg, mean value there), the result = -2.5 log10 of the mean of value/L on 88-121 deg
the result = -0.12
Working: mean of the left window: 138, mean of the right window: 168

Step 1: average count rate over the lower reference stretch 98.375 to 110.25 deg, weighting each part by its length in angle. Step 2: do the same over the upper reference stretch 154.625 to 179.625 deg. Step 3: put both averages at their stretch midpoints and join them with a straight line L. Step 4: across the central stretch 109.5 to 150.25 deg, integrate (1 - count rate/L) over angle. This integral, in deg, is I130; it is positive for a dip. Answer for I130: -0.4 deg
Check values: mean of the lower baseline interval 162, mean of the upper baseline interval 168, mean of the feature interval 166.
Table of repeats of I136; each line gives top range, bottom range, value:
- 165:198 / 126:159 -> 1.01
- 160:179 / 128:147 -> 1.03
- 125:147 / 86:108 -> 1.03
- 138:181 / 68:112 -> 1.10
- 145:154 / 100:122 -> 1.03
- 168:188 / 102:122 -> 1.02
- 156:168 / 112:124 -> 1.00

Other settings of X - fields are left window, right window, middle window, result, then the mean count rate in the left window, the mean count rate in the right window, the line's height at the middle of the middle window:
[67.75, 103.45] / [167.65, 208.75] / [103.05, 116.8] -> -0.9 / 149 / 165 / 153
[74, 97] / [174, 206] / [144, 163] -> -1.3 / 145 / 165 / 158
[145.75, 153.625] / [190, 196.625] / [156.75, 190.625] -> -0.3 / 170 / 163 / 166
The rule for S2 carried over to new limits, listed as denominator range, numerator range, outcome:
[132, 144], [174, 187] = 1.04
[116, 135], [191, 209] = 0.96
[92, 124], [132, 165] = 1.01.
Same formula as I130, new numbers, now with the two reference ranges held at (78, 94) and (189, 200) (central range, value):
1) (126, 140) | -1.0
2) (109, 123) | -1.8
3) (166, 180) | -0.7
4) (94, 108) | -1.6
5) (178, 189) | -0.5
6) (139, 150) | -0.9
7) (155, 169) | -1.0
